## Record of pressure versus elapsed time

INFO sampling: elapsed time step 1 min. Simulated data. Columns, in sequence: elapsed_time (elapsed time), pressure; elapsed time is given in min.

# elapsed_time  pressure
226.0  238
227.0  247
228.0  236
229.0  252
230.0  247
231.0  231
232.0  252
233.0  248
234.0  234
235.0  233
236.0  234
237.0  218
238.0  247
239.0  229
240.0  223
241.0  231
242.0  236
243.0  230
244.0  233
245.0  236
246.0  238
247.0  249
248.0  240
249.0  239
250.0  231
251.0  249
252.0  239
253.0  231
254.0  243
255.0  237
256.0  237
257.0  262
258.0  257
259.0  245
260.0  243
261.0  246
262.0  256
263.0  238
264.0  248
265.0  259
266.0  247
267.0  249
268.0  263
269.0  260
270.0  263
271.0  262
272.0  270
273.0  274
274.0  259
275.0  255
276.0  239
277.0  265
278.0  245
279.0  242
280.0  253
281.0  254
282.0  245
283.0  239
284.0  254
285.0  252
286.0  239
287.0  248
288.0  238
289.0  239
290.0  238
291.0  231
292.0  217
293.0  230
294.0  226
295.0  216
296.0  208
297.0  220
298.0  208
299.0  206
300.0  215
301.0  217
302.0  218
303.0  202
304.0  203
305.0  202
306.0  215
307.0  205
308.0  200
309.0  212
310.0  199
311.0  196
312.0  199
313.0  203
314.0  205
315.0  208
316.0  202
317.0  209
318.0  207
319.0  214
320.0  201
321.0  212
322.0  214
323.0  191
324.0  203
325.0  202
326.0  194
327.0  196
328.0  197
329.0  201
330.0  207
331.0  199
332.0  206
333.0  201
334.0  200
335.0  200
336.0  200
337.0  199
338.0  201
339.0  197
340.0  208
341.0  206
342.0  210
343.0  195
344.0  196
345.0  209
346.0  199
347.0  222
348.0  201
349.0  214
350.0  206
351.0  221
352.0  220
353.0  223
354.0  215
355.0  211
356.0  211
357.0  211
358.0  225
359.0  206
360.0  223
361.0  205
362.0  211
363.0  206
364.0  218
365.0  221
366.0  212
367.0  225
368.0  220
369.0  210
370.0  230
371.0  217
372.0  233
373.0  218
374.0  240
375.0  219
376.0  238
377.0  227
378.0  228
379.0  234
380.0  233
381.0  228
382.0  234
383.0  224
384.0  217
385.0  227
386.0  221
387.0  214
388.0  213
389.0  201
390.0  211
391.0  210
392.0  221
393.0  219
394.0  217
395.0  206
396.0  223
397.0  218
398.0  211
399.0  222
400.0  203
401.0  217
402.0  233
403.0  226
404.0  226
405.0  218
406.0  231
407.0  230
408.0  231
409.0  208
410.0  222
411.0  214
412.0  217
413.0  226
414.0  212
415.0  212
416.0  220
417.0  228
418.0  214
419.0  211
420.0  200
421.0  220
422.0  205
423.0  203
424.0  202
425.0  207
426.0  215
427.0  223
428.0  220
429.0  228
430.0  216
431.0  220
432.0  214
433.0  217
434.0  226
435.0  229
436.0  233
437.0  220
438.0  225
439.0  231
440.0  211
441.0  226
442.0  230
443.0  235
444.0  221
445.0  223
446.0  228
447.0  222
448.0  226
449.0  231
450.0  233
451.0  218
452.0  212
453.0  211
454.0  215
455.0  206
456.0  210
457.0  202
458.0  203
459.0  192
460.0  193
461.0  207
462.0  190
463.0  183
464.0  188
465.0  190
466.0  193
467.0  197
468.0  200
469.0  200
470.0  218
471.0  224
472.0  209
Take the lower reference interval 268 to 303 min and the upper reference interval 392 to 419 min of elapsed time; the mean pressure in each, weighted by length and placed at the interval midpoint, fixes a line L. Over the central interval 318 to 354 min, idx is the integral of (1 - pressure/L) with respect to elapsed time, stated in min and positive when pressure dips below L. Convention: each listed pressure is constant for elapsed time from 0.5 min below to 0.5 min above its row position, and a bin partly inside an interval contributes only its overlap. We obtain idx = 4.0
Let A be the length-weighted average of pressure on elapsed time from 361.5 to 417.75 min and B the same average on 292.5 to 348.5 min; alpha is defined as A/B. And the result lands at 1.1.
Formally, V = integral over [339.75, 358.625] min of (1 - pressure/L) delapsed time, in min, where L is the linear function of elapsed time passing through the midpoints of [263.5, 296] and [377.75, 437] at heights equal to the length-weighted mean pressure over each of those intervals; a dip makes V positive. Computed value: 1.7 min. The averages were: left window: 247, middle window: 211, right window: 219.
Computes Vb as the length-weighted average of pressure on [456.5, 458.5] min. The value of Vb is 202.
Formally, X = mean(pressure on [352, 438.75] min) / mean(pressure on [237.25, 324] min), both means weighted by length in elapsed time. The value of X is 0.94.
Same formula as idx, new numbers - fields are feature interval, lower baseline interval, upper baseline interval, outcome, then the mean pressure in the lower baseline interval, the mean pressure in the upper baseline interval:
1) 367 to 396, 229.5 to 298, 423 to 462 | 0.5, 242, 217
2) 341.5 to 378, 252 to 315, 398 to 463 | 1.5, 234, 217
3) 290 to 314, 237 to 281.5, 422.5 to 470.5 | 2.8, 246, 213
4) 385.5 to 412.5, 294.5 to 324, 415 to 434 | -0.6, 207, 215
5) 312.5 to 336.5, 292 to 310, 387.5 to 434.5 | 1.1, 212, 217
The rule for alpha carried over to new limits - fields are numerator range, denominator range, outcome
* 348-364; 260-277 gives 0.84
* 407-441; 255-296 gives 0.88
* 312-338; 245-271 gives 0.82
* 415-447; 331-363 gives 1.05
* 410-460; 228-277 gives 0.89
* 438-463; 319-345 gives 1.07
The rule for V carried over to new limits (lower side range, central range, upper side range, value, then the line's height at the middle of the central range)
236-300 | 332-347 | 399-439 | 1.8 min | 231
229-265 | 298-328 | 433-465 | 3.5 min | 232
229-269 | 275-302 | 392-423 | 0.2 min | 236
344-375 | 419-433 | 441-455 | 0.5 min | 221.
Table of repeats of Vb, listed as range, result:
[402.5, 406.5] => 225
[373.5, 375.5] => 230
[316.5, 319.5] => 210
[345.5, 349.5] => 209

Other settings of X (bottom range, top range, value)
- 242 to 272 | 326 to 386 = 0.87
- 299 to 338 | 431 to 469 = 1.04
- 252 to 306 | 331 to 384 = 0.90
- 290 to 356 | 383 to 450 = 1.06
